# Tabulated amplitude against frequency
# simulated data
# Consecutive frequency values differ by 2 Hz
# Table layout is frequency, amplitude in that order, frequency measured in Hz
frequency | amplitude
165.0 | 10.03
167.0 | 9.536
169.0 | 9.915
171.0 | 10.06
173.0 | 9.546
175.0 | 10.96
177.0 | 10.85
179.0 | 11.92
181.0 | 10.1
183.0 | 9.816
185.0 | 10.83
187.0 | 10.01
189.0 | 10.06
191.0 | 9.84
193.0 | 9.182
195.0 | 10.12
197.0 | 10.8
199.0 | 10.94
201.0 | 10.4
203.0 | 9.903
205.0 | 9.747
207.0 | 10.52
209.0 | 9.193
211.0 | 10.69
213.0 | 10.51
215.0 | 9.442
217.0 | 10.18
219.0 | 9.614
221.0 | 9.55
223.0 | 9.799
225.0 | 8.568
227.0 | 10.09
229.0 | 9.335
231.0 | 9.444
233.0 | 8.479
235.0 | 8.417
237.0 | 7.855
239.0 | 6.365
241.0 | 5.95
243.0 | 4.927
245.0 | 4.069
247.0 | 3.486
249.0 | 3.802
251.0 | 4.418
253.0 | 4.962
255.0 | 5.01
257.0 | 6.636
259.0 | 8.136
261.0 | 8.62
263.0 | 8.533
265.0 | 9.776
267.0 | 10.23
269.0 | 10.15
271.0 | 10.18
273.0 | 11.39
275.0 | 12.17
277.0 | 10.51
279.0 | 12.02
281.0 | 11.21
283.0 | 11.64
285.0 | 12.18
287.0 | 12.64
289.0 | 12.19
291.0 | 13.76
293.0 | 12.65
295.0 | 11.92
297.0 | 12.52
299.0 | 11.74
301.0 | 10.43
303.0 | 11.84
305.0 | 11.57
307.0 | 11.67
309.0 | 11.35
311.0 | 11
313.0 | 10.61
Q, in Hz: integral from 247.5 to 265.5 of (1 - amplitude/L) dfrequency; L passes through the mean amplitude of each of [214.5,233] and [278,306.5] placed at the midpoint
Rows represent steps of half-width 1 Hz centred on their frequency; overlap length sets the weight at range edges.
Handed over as 7.2 Hz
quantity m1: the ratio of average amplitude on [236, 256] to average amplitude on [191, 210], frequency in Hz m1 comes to 0.5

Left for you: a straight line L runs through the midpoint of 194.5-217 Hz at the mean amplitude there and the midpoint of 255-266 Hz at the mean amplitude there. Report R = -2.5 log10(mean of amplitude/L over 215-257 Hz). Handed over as 0.25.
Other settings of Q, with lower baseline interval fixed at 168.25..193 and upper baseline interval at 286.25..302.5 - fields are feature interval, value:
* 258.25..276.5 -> 2.8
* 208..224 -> 1.5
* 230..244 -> 4.8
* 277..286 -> 0.3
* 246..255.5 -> 5.9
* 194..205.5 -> 0.3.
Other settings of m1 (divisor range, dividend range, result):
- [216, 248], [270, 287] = 1.46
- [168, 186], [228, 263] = 0.62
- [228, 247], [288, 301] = 1.76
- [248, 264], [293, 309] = 1.87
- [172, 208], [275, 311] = 1.15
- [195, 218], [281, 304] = 1.19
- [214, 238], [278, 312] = 1.29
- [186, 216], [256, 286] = 1.01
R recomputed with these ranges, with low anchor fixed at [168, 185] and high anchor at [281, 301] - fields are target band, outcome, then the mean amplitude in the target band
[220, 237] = 0.22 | 9.13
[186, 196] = 0.09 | 9.84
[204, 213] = 0.09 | 10.1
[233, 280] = 0.45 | 7.74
